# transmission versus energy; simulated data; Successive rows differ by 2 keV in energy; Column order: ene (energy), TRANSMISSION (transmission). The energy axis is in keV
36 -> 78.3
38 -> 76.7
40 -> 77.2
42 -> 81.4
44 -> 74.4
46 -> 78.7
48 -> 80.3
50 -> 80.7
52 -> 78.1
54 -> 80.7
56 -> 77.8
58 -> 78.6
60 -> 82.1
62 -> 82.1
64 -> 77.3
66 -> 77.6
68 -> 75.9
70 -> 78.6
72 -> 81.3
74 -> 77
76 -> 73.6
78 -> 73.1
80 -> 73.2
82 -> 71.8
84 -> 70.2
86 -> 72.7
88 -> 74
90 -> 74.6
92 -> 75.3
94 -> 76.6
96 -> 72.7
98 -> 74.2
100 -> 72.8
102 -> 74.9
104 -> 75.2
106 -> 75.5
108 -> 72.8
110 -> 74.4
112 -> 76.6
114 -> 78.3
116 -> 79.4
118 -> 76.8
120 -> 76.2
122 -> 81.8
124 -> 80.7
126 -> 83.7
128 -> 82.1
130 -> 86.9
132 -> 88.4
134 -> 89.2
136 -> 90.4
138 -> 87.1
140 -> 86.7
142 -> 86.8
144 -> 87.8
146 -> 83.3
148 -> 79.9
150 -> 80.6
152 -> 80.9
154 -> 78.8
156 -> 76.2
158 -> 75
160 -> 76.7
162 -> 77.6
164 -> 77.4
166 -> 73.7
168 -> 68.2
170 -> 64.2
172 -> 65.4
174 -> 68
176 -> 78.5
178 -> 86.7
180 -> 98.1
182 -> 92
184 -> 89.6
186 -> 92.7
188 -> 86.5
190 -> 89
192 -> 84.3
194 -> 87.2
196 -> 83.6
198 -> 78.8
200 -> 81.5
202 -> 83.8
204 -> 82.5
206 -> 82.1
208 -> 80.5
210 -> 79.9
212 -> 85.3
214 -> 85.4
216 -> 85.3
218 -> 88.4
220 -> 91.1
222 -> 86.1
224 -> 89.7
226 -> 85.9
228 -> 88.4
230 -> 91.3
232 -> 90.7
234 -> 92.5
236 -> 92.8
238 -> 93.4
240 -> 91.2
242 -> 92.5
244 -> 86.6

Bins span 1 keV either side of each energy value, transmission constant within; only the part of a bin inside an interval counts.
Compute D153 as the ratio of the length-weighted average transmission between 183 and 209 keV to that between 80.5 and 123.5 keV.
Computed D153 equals 1.13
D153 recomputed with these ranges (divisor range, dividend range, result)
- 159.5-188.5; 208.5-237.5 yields 1.11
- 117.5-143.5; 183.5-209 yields 1.00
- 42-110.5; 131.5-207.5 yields 1.08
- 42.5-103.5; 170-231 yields 1.11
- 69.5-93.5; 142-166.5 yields 1.06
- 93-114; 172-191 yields 1.15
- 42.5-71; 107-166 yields 1.03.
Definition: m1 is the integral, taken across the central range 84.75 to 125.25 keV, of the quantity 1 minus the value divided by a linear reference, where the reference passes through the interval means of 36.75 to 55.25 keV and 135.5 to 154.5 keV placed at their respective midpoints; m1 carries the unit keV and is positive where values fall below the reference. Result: 3.06 keV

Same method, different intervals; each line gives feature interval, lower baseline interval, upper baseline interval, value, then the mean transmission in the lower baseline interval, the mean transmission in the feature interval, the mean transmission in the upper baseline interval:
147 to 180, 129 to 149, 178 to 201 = 4.1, 86.7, 76.2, 87.5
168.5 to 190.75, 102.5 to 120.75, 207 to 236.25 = 0.2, 76.1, 82.4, 87.4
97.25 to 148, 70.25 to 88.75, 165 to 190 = -2.5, 74.3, 80.9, 80.6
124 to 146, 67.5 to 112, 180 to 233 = -2.0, 74.6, 86.5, 86.4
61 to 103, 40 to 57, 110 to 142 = 2.8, 78.9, 75.2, 82.8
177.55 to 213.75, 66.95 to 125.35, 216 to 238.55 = 0.2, 75.6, 85.8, 89.8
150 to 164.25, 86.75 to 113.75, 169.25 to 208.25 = 0.4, 74.7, 77.7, 82.9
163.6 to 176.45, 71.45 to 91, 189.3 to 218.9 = 1.7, 74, 70.1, 83.8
